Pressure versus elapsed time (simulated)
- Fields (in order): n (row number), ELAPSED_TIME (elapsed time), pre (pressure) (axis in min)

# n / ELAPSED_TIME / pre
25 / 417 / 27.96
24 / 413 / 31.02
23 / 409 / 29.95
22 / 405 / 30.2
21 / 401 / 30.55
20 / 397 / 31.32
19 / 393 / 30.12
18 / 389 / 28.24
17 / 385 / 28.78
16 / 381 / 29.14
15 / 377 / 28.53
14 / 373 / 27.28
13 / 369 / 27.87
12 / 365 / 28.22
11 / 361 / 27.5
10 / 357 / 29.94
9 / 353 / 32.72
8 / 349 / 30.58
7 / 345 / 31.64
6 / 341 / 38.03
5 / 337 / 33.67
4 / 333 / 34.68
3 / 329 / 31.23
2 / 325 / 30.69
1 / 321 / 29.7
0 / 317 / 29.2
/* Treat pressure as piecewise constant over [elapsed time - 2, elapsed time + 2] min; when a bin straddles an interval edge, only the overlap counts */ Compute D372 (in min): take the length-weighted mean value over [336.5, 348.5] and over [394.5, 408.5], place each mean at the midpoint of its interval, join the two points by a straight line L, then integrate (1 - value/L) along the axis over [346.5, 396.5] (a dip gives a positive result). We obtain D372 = 4.9 min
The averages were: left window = 34.1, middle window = 29.2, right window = 30.6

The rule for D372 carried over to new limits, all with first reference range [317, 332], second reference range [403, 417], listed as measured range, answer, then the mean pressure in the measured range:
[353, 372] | 1.0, 28.8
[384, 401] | 0.2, 29.8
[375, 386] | 0.5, 28.8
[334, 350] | -1.7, 33.7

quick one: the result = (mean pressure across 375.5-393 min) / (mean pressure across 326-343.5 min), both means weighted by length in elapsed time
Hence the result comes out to 0.85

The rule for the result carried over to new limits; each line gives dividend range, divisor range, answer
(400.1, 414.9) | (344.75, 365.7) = 1.01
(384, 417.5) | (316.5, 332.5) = 0.97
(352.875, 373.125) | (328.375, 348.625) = 0.85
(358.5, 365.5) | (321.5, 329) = 0.91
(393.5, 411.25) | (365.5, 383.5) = 1.08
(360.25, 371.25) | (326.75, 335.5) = 0.85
